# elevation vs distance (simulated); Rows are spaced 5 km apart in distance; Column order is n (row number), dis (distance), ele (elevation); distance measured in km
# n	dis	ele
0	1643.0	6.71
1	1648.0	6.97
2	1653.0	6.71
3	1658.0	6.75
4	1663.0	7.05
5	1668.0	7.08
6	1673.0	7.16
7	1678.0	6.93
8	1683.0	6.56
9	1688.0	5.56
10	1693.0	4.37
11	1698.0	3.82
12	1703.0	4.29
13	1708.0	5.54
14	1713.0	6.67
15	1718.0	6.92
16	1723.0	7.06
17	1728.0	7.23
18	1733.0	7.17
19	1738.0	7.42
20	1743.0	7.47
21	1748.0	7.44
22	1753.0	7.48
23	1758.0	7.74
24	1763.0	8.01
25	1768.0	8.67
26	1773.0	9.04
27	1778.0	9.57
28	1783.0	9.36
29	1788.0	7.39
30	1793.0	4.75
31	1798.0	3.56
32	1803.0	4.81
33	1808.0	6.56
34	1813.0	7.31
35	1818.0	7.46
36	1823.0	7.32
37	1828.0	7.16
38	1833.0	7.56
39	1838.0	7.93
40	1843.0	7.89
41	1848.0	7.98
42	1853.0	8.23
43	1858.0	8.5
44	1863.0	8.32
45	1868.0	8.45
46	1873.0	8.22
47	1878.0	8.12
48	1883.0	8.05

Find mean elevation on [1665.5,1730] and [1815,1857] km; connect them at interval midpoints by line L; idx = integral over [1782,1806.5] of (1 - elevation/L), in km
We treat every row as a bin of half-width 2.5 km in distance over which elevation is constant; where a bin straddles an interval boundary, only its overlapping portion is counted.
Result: 4.8 km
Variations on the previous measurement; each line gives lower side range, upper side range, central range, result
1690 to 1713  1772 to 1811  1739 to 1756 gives -4.88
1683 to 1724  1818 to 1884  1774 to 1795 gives -3.34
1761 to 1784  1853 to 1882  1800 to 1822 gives 5.44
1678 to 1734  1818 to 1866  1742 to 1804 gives -4.89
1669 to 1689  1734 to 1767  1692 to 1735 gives 7.35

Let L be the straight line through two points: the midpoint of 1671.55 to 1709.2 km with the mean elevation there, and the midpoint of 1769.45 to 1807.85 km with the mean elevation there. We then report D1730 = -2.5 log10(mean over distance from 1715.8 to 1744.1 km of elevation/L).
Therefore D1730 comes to -0.18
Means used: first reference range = 5.48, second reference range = 6.95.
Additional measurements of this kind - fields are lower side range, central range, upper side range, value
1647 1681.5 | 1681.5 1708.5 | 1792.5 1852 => 0.37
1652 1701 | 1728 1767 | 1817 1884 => -0.10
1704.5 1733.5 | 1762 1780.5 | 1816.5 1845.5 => -0.25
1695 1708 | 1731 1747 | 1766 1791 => -0.14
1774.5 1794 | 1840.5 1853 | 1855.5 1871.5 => 0.05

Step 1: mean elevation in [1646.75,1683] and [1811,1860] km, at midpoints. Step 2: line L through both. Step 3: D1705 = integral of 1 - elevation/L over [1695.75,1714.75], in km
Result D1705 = 5.57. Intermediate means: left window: 6.92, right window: 7.73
